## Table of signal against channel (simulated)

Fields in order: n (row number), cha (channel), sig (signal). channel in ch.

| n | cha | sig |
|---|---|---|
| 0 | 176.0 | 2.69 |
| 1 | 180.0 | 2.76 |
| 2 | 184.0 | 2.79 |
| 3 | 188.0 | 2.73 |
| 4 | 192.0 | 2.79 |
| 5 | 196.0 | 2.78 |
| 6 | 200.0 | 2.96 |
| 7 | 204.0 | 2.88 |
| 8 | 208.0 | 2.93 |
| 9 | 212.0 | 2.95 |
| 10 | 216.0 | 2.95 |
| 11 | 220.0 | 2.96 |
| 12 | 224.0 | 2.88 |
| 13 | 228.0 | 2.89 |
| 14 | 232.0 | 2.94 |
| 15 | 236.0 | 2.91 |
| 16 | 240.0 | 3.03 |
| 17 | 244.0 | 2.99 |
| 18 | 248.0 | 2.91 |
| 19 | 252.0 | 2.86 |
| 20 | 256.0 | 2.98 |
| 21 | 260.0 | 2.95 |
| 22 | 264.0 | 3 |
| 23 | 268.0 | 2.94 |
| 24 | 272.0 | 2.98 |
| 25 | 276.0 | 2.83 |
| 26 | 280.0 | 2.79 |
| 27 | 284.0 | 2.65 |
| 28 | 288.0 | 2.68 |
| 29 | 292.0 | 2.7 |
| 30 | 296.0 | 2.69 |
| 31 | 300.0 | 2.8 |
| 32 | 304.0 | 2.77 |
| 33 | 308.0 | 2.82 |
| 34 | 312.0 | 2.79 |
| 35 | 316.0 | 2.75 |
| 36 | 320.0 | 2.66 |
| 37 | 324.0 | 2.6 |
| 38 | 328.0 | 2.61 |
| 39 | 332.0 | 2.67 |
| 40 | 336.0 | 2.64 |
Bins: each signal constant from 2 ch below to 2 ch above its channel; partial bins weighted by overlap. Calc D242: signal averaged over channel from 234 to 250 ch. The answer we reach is 2.96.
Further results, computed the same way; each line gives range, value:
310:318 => 2.77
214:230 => 2.92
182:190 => 2.76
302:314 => 2.79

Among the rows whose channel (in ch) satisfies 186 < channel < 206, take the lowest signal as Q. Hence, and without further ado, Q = 2.73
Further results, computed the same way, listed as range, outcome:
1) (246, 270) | 2.86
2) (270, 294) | 2.65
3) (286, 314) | 2.68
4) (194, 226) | 2.78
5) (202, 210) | 2.88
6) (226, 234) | 2.89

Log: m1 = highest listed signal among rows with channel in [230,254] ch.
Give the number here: 3.03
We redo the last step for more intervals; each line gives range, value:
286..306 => 2.8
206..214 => 2.95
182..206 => 2.96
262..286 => 3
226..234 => 2.94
